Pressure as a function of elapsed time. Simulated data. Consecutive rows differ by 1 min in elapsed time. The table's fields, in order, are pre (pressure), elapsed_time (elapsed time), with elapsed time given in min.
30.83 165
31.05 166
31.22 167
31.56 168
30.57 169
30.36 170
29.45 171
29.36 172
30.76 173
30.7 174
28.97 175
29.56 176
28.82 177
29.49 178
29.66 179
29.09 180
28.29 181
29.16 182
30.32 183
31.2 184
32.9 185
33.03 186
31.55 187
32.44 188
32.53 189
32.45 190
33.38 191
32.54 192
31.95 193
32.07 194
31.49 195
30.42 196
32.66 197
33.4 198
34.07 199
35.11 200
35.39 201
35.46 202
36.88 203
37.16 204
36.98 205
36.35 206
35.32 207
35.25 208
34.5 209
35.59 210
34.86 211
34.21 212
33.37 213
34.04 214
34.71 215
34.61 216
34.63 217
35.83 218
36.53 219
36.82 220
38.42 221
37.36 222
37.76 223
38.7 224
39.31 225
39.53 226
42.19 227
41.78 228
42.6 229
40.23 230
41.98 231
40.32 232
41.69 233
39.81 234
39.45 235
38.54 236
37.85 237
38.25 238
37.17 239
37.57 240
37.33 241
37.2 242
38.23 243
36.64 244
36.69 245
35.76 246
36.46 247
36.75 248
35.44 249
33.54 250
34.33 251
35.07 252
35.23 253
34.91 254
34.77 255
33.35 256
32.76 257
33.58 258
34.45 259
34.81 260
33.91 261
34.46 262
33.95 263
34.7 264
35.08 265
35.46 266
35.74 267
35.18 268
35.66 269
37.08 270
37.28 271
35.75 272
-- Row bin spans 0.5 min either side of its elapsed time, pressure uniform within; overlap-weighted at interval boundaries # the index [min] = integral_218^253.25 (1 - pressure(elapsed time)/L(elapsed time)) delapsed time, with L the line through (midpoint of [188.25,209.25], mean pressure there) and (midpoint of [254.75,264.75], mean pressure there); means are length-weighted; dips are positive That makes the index -4.1 min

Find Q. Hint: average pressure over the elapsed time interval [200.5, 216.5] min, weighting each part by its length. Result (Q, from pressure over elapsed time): 35.3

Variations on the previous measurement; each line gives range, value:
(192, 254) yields 36.5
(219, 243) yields 39.1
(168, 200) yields 31.1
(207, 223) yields 35.5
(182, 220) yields 33.9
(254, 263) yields 34.1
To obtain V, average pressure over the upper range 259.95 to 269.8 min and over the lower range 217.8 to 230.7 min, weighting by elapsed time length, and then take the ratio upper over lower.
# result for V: 0.89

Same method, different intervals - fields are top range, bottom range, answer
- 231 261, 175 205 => 1.14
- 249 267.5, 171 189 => 1.14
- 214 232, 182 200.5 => 1.19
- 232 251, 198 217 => 1.07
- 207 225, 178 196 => 1.14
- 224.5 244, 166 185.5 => 1.31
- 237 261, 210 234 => 0.94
